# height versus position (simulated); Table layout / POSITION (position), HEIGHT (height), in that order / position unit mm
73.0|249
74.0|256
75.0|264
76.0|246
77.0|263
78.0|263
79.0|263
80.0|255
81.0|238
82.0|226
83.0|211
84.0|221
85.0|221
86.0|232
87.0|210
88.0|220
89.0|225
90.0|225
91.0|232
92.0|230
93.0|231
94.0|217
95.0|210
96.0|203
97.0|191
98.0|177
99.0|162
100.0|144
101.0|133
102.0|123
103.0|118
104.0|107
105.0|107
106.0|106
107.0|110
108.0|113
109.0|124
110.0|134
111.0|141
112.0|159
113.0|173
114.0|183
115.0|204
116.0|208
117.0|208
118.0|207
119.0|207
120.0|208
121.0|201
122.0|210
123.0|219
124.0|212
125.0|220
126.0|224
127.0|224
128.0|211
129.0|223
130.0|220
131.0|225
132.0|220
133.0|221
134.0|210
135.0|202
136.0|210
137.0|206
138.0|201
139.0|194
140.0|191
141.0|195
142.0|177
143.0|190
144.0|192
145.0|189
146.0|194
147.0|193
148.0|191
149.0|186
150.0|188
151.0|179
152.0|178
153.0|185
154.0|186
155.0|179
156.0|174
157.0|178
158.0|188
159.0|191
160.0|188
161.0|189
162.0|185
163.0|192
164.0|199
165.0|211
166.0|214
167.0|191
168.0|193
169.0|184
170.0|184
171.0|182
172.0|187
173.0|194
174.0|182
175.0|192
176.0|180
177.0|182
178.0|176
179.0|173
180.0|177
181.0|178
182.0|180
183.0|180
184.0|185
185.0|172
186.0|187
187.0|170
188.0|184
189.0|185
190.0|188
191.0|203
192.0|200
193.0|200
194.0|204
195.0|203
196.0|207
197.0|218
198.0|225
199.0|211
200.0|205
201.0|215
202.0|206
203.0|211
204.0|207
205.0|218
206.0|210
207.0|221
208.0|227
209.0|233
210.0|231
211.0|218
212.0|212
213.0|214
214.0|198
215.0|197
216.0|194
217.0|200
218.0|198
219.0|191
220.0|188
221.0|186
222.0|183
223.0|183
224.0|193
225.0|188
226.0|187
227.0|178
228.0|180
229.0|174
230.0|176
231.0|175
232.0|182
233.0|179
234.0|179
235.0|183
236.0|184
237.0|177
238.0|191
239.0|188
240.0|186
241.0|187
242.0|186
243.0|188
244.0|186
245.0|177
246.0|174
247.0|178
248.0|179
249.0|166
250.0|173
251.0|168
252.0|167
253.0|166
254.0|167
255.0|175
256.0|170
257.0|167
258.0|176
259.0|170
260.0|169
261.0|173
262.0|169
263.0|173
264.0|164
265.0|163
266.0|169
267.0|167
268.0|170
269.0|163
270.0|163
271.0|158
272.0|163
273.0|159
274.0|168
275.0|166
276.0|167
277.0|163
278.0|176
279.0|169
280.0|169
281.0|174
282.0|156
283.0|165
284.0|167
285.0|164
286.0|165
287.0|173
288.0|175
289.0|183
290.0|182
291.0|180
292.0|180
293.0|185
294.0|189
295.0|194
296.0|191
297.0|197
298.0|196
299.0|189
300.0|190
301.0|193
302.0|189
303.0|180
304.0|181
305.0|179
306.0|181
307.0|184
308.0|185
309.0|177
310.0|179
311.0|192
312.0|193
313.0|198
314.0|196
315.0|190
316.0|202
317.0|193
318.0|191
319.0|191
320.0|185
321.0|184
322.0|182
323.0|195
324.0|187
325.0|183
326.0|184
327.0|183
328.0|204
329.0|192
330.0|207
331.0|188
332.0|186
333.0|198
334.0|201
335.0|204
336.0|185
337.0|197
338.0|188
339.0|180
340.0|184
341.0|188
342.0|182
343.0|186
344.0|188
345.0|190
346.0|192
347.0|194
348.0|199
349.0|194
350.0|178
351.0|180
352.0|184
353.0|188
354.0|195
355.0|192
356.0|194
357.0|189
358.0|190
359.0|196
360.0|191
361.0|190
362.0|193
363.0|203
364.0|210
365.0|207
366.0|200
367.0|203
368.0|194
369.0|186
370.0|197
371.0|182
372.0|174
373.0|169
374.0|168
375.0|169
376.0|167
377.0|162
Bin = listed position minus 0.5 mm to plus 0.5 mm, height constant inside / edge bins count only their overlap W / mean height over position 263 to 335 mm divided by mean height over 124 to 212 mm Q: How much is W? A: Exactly 0.9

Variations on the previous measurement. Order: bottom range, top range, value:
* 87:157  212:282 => 0.94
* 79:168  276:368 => 0.97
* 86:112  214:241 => 1.10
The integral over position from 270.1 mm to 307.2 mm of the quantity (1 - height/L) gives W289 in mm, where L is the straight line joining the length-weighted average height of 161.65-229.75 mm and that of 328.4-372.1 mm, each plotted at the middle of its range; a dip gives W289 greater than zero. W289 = 3.2 mm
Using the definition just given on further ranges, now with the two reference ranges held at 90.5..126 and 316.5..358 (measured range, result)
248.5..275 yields 2.54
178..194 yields -0.34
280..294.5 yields 1.00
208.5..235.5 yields -1.45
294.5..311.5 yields 0.08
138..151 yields -0.87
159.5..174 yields -1.01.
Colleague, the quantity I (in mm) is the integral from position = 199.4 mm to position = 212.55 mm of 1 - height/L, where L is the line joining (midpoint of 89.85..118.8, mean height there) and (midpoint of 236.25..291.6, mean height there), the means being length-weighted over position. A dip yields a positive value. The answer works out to -3.55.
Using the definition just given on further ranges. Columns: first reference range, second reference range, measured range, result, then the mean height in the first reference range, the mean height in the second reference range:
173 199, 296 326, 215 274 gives 3.7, 190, 188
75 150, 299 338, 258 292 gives 4.0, 197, 190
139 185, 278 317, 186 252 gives -3.1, 187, 182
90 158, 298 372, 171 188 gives 0.6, 186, 190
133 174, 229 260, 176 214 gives -3.2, 191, 177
